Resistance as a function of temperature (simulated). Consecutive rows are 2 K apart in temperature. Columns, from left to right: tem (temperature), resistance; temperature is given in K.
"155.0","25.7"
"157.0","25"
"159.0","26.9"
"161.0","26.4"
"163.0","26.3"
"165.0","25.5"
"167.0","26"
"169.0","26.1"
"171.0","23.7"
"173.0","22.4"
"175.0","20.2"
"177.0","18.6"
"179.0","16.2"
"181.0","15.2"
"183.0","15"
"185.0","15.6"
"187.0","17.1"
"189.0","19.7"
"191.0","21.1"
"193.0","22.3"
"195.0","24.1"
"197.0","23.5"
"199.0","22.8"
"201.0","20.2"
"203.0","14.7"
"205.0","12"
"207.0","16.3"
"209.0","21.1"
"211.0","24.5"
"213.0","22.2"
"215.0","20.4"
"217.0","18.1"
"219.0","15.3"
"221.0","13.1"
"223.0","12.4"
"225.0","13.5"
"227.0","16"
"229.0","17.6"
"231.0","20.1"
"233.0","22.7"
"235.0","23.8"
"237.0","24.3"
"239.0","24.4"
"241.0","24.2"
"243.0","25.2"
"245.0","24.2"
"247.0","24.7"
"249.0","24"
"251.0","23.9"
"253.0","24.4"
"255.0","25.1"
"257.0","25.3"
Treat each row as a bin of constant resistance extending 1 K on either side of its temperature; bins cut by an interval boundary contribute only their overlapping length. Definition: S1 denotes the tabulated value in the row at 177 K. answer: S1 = 18.6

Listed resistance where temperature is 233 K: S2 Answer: 22.7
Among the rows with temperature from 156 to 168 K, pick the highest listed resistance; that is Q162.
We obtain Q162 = 26.9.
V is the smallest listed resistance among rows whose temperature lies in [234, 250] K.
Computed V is 23.8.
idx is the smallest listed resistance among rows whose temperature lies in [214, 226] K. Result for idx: 12.4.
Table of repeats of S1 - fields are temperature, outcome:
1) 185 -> 15.6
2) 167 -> 26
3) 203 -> 14.7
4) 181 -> 15.2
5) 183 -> 15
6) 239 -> 24.4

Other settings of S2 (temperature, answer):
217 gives 18.1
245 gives 24.2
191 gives 21.1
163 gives 26.3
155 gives 25.7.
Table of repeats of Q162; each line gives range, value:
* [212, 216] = 22.2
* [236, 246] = 25.2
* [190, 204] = 24.1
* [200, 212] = 24.5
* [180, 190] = 19.7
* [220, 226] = 13.5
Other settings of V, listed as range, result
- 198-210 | 12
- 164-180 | 16.2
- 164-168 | 25.5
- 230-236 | 20.1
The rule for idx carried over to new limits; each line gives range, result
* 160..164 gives 26.3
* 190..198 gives 21.1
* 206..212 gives 16.3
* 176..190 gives 15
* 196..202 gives 20.2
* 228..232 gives 17.6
